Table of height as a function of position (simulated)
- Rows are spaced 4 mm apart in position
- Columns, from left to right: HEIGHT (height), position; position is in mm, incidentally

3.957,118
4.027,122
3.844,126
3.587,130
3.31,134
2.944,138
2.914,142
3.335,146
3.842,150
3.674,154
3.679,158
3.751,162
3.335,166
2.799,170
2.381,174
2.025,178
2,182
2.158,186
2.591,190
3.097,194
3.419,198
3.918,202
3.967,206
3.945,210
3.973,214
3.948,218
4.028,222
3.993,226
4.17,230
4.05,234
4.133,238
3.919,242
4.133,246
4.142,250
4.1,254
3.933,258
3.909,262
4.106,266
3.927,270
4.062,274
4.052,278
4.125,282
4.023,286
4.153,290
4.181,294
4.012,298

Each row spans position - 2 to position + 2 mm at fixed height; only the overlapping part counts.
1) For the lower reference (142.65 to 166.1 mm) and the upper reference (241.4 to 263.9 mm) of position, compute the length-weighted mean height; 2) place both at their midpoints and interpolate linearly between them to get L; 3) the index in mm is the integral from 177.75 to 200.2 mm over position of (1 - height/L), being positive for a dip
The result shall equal 6.9 mm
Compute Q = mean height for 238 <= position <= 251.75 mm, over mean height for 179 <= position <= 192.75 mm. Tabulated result 1.79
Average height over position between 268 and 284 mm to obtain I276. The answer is 4.04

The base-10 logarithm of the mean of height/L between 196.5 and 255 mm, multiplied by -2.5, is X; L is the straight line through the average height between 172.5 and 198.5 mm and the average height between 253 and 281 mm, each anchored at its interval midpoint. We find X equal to -0.24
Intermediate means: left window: 2.48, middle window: 3.99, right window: 4.01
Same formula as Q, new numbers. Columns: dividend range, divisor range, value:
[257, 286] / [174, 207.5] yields 1.41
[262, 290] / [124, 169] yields 1.17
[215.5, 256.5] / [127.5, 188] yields 1.33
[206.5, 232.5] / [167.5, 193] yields 1.69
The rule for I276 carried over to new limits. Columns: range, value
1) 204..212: 3.96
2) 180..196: 2.46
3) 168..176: 2.59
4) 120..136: 3.69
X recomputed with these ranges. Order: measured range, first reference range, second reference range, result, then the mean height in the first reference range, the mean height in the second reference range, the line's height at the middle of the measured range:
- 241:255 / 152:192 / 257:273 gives -0.09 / 2.84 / 3.98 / 3.77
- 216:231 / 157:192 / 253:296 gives -0.19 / 2.72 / 4.05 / 3.37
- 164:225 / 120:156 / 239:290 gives 0.18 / 3.5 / 4.04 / 3.74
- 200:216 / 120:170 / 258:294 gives -0.05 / 3.49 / 4.05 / 3.76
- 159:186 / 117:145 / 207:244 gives 0.34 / 3.49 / 4.02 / 3.72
